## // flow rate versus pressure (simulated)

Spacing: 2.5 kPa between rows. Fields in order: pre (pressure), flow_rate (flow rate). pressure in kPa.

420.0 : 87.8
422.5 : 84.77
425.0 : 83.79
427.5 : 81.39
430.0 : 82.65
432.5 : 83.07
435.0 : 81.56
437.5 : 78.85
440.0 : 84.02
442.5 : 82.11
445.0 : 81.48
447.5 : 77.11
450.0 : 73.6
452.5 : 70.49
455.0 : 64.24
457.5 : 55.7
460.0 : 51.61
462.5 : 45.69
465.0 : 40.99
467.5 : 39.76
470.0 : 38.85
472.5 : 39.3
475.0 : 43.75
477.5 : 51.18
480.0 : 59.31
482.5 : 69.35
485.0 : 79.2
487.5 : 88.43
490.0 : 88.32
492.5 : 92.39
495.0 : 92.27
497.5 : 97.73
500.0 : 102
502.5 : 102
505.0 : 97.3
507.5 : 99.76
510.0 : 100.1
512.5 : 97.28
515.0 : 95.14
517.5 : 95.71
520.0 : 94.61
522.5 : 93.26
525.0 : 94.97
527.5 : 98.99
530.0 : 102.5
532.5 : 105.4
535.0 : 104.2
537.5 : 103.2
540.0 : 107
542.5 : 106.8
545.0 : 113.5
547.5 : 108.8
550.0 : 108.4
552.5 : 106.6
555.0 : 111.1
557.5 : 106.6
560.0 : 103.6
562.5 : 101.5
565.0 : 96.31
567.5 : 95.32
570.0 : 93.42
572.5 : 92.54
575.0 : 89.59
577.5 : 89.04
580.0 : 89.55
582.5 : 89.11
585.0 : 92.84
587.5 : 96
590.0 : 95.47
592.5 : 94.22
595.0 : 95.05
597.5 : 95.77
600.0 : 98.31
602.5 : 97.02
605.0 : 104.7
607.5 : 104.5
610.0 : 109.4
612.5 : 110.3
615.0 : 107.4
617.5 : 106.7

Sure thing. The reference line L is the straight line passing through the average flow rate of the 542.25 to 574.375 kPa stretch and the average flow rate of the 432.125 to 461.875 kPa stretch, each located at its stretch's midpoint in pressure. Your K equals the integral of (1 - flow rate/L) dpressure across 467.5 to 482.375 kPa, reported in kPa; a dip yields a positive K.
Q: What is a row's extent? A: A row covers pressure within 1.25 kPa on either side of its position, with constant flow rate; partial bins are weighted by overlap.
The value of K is 6.1 kPa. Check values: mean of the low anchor 72.8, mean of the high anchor 103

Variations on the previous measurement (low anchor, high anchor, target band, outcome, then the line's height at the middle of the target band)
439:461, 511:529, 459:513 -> 7.6 kPa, 83.9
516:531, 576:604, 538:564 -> -3.2 kPa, 95.5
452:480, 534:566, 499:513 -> -4.4 kPa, 76.2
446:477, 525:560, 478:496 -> -2.4 kPa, 70.1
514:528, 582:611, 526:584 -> -2.7 kPa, 96.4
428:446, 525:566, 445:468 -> 7.0 kPa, 86.1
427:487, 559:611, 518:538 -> -4.1 kPa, 82.3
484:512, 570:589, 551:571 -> -2.1 kPa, 92.2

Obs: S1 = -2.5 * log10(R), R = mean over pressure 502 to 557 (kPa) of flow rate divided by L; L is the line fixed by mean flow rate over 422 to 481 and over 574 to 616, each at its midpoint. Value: -0.23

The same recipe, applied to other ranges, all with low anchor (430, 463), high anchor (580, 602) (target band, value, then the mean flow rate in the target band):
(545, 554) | -0.229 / 109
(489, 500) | -0.176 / 93.8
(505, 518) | -0.185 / 97.7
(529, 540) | -0.211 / 104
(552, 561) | -0.199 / 107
